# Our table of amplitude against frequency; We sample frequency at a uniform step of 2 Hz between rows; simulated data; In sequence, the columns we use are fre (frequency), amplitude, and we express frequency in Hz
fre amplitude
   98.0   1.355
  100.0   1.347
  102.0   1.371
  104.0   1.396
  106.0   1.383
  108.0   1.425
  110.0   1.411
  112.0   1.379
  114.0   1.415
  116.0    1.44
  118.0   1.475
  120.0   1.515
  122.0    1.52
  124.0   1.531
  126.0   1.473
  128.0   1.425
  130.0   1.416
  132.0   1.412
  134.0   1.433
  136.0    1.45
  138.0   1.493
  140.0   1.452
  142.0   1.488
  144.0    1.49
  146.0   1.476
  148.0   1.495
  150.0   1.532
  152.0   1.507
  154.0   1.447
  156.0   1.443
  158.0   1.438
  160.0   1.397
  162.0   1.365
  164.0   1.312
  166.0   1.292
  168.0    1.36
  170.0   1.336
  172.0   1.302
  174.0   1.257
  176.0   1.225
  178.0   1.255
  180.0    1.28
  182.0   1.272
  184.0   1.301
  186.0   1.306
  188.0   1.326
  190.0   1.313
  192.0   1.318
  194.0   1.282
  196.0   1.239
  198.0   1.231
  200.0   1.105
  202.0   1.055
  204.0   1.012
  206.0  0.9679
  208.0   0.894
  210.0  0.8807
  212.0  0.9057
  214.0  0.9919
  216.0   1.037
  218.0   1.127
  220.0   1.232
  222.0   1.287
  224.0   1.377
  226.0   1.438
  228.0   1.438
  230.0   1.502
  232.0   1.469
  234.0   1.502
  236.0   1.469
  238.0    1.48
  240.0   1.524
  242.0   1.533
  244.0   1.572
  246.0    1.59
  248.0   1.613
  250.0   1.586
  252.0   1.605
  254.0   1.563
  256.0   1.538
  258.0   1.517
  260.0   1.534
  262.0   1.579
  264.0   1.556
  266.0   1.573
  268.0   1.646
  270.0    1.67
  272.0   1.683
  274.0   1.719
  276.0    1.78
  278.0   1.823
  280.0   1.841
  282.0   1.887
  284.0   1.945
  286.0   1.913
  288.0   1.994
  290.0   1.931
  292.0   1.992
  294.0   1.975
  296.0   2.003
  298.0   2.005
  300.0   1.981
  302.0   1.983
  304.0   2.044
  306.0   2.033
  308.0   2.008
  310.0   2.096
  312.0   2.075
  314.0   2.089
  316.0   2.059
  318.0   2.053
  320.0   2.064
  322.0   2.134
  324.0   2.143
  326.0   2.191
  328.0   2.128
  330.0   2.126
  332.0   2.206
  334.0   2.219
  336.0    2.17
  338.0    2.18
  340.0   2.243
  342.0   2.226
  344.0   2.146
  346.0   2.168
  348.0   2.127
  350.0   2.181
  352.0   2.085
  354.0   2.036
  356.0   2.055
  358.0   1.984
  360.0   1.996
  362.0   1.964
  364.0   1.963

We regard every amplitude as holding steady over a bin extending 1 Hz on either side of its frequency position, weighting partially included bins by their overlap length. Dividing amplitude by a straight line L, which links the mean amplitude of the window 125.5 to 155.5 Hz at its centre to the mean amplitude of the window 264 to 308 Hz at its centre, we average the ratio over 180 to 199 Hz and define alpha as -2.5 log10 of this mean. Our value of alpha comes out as 0.24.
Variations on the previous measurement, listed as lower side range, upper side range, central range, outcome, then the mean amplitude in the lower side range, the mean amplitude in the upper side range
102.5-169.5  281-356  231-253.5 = 0.17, 1.44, 2.08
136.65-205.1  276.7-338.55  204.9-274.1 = 0.20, 1.34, 2.04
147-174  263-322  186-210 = 0.31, 1.4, 1.91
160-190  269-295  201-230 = 0.32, 1.3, 1.86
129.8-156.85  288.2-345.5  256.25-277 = 0.18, 1.47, 2.09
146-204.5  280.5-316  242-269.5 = 0.12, 1.32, 2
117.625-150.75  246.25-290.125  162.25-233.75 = 0.27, 1.47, 1.7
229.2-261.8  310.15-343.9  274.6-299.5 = -0.04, 1.54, 2.14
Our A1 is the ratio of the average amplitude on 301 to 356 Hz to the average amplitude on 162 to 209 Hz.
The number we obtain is 1.72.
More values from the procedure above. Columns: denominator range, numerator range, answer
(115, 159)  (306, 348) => 1.45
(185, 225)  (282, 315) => 1.75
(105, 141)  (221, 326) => 1.22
